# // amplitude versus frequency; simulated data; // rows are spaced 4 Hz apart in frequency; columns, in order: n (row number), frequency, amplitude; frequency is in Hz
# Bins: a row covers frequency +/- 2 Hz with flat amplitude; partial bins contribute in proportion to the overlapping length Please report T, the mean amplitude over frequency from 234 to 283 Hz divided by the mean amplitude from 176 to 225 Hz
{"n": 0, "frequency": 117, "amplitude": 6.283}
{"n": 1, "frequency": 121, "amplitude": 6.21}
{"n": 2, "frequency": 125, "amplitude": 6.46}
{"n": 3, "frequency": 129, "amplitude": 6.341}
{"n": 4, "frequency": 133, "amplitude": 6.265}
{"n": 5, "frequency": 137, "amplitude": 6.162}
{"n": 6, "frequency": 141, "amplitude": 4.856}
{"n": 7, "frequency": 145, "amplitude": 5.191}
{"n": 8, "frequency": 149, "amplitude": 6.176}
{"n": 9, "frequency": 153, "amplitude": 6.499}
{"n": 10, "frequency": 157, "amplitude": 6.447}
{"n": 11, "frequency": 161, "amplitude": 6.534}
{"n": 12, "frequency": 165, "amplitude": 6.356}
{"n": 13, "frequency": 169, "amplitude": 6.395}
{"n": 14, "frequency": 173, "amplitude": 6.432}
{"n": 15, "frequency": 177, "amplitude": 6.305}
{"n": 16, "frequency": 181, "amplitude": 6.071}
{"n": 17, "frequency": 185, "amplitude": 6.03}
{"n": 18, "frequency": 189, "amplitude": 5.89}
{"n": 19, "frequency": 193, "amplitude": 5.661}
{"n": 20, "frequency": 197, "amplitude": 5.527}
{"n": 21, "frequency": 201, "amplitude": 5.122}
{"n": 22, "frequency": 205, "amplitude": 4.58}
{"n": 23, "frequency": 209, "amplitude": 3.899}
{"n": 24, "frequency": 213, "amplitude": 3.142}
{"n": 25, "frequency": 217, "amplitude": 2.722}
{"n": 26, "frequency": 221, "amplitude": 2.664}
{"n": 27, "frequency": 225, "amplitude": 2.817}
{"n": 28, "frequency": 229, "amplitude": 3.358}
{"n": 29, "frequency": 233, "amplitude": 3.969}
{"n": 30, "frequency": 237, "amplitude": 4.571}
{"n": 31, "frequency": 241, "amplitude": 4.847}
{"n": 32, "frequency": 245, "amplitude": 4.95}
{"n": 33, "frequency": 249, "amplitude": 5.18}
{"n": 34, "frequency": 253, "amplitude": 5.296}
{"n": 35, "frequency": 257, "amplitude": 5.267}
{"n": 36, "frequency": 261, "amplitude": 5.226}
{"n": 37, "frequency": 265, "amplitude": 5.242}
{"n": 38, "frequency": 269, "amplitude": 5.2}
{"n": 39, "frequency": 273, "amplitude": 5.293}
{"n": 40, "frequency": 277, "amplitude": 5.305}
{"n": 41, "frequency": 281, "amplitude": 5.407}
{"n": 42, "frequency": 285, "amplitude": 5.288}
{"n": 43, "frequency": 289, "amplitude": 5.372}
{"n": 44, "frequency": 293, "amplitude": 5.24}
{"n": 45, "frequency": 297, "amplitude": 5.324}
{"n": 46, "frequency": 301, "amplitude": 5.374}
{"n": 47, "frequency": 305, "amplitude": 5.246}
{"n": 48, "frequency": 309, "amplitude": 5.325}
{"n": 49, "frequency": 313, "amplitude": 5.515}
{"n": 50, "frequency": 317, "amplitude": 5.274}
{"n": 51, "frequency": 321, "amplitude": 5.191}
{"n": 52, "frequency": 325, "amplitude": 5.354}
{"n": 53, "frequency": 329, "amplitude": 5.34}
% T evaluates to 1.1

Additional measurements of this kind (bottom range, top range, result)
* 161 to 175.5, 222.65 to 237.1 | 0.55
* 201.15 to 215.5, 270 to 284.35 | 1.33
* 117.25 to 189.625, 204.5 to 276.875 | 0.71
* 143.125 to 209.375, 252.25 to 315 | 0.90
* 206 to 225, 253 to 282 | 1.67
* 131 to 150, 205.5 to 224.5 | 0.56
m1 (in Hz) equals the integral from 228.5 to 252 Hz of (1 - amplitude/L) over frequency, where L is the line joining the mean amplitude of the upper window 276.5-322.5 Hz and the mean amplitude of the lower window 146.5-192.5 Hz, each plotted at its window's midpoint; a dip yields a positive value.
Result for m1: 4.7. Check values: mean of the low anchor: 6.25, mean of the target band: 4.59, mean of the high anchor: 5.32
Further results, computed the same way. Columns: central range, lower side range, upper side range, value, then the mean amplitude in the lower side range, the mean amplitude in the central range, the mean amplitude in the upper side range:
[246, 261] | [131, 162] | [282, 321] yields 0.8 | 6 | 5.22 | 5.32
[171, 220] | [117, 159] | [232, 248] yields 2.3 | 6.07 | 5.07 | 4.66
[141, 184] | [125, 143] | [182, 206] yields -3.1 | 5.97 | 6.17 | 5.53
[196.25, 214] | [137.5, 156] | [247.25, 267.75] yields 3.4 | 5.76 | 4.45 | 5.24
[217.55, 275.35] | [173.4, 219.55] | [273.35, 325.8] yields 7.3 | 5.02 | 4.52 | 5.32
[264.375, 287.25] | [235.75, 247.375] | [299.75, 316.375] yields -0.9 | 4.82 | 5.29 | 5.36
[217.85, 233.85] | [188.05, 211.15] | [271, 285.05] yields 6.3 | 5.07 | 3.11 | 5.33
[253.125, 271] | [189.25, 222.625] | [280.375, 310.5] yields -1.1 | 4.27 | 5.24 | 5.32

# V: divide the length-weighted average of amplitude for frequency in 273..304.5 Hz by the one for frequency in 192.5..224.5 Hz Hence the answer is 1.32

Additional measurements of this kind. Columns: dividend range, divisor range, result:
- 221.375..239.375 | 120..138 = 0.57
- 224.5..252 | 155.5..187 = 0.69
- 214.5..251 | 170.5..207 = 0.68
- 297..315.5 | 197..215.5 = 1.25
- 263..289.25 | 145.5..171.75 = 0.84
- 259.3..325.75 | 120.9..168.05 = 0.87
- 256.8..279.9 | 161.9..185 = 0.84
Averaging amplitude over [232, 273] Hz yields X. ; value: 5.01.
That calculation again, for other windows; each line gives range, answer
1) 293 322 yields 5.32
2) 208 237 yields 3.29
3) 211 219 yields 2.93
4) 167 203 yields 5.94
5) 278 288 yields 5.35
